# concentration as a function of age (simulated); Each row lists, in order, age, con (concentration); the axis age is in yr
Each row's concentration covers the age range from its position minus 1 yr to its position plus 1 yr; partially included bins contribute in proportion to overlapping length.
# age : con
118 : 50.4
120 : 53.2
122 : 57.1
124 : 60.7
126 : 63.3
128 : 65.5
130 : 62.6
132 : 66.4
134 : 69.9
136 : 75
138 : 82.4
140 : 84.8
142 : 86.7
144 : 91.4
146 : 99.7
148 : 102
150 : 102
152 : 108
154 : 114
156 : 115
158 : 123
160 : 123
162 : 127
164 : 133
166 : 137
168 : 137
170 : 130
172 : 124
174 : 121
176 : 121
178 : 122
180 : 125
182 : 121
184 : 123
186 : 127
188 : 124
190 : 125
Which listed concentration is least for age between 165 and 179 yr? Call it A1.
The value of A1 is 121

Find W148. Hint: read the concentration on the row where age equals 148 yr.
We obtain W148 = 102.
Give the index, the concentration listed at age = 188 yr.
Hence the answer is 124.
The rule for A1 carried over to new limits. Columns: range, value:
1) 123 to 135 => 60.7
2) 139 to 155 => 84.8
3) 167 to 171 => 130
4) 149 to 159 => 102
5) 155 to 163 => 115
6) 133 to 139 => 69.9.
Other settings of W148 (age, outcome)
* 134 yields 69.9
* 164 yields 133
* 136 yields 75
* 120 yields 53.2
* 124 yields 60.7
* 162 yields 127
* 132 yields 66.4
